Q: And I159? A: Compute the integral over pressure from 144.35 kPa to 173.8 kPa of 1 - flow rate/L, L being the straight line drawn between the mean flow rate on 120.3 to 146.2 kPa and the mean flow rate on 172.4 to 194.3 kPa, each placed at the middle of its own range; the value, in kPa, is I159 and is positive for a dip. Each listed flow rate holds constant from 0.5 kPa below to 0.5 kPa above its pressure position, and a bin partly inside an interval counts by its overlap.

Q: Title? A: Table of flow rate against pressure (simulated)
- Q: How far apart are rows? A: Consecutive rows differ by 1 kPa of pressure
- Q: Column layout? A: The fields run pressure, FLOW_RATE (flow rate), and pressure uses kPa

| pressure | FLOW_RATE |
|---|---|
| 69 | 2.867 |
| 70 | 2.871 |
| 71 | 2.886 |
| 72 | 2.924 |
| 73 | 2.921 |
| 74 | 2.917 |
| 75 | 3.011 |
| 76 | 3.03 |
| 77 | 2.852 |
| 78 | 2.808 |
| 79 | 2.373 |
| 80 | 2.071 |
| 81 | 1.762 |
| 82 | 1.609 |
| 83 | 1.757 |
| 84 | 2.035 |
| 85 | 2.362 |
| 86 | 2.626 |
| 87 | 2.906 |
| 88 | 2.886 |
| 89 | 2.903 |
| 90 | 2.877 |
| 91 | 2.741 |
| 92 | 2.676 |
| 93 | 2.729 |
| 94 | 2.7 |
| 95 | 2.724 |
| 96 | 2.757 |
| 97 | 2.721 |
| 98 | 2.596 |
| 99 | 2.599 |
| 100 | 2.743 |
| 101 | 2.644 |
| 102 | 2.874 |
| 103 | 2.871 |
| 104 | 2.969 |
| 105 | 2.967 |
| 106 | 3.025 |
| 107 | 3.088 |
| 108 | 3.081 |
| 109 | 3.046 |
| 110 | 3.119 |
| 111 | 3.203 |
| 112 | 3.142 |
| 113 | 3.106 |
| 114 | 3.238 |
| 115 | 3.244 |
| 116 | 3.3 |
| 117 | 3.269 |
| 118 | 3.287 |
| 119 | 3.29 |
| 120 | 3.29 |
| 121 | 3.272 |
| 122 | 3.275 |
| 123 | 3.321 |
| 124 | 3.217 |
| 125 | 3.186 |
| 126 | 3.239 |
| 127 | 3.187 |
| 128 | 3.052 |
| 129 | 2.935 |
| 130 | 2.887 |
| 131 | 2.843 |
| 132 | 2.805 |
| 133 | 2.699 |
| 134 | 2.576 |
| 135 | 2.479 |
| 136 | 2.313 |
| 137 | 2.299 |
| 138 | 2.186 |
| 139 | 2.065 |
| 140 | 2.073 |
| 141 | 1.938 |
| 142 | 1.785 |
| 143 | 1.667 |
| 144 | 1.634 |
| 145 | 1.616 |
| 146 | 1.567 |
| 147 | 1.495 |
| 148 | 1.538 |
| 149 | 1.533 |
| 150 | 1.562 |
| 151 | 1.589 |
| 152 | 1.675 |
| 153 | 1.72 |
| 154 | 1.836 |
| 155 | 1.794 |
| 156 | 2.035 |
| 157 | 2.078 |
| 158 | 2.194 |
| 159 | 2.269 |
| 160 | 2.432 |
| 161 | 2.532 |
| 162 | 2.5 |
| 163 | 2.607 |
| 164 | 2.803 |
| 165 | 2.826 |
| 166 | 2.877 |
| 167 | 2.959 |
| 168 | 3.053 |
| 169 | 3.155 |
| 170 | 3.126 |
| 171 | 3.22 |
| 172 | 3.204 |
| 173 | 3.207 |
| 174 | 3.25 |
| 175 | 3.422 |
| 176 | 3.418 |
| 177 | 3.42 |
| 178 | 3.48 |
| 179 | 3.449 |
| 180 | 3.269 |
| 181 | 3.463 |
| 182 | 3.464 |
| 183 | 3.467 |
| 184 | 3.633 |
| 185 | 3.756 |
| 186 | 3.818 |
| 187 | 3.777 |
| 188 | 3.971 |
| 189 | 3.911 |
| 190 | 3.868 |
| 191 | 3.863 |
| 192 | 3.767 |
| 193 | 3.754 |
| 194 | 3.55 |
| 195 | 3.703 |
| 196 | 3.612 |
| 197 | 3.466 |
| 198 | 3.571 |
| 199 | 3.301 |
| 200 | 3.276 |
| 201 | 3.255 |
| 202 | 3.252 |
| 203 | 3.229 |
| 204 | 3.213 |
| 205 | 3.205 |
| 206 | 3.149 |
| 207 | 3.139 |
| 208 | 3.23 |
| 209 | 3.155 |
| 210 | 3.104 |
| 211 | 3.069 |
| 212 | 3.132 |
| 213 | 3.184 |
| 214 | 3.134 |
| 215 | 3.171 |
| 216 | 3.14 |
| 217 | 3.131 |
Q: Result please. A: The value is 7.6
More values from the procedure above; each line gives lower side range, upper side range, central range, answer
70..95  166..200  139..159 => 8.9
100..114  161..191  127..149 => 6.5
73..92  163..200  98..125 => -2.7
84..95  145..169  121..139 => -3.5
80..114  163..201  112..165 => 9.7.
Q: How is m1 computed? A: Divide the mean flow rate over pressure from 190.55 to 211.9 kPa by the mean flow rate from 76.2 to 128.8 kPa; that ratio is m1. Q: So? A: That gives 1.18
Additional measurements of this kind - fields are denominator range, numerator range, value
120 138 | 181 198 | 1.27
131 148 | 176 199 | 1.74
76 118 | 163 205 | 1.23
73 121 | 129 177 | 0.85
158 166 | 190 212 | 1.32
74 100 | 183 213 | 1.35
